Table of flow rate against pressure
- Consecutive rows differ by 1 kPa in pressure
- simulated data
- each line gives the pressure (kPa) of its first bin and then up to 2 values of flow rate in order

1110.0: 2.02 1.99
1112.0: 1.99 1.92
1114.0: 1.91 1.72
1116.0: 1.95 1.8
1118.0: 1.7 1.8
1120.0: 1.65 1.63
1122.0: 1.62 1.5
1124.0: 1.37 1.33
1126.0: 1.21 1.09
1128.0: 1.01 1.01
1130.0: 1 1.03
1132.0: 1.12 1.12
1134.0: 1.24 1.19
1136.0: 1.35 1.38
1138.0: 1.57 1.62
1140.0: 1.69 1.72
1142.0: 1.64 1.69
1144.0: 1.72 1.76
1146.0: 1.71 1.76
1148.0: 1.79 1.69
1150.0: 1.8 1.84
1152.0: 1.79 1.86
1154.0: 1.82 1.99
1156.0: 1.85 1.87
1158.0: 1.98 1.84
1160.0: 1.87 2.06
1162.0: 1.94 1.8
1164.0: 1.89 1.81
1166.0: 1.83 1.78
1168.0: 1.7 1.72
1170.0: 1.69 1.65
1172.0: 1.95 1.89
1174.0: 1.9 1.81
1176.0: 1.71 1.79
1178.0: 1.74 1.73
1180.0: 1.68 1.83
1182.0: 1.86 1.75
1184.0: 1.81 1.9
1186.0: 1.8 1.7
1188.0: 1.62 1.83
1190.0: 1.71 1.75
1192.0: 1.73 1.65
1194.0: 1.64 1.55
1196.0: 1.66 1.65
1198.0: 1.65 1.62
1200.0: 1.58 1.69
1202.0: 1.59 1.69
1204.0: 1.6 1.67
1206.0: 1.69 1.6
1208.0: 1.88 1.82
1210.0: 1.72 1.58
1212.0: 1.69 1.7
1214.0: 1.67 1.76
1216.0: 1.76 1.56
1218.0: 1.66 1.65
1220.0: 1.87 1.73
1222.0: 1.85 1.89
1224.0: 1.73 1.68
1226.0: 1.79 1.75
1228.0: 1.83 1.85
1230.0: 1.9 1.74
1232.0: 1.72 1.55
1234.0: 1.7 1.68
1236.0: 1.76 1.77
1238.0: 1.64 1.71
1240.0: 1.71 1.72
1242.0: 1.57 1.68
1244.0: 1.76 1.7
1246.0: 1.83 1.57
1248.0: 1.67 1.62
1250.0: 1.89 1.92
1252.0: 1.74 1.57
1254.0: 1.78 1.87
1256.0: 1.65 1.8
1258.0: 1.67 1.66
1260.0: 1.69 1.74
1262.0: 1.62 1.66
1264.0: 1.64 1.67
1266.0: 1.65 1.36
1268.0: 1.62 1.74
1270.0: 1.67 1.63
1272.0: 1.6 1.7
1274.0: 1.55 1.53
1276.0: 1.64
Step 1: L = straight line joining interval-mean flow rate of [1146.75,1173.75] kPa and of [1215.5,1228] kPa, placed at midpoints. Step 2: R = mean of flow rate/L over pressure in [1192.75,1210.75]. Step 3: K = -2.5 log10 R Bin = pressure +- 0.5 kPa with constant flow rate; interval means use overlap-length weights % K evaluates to 0.07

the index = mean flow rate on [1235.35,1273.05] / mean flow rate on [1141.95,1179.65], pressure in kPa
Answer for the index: 0.93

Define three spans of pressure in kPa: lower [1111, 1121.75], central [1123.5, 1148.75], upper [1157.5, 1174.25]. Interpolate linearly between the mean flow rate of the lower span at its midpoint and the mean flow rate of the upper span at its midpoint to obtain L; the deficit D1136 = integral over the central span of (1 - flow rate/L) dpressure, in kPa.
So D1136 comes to 5.8 kPa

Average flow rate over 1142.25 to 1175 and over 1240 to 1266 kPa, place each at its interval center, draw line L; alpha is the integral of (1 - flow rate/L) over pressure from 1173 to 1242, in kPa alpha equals 1.4 kPa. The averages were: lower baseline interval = 1.82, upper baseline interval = 1.71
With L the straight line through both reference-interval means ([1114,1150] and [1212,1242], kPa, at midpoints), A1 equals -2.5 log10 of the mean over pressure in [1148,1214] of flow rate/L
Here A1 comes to -0.092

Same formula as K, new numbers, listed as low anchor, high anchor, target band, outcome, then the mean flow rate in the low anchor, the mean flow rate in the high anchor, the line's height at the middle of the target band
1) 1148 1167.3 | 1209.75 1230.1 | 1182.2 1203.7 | 0.06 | 1.86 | 1.74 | 1.79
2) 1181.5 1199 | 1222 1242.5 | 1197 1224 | 0.02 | 1.72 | 1.74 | 1.73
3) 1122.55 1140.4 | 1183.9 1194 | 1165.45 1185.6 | -0.10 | 1.27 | 1.74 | 1.63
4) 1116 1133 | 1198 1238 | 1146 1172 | -0.21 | 1.38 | 1.72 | 1.5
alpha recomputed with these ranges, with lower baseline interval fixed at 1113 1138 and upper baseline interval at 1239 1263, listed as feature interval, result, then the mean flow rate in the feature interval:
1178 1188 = -1.4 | 1.77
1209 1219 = -0.4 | 1.68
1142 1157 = -3.2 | 1.79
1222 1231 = -0.8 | 1.8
